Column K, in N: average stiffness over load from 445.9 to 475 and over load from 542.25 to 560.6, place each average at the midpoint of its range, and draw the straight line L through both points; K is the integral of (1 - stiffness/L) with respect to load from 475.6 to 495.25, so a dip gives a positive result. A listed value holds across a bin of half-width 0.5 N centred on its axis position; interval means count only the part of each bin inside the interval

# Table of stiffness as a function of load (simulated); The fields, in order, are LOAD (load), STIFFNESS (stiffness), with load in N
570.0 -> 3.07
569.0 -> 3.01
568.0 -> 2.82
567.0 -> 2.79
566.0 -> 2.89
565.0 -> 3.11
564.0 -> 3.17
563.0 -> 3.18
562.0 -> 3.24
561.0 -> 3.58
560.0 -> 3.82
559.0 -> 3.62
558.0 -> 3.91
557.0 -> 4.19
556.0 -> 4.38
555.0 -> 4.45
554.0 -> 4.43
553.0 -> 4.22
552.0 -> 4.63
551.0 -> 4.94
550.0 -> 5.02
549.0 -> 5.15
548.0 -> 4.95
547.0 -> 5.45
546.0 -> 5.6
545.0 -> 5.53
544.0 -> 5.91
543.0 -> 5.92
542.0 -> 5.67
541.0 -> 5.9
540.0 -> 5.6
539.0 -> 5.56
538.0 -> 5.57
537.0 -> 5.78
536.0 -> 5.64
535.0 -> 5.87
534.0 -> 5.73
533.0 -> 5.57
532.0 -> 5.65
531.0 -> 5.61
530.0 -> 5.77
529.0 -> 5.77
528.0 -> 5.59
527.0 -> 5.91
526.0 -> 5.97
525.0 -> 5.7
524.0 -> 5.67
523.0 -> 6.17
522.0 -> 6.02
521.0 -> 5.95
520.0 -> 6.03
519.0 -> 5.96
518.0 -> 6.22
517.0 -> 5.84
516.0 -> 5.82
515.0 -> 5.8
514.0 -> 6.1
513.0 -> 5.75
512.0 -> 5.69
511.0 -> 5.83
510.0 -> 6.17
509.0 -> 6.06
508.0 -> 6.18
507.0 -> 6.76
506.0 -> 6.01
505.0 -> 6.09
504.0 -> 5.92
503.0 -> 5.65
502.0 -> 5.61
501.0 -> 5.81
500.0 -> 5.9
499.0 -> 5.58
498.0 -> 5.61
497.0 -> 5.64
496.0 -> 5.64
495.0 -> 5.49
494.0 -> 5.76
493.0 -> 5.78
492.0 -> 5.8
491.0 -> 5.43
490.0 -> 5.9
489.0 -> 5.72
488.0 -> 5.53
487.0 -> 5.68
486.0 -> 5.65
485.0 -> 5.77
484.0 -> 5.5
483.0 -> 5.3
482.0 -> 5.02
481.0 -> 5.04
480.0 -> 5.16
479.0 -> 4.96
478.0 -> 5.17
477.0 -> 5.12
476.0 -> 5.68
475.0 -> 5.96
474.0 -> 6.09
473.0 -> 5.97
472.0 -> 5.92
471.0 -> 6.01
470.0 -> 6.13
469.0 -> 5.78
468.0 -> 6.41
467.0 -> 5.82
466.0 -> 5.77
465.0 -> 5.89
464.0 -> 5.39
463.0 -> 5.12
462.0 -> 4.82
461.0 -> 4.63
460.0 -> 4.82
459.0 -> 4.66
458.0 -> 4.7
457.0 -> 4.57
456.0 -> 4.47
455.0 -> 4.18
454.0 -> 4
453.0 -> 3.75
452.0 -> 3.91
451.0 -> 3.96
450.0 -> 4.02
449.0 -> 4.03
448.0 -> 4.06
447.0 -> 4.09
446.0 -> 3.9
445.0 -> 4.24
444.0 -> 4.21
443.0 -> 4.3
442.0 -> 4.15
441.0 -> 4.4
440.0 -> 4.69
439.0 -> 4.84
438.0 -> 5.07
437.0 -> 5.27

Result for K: -2.2 N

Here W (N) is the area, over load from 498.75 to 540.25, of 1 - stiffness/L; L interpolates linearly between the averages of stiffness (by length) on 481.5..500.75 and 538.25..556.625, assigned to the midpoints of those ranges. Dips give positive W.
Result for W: -3.5 N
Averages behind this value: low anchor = 5.62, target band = 5.86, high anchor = 5.18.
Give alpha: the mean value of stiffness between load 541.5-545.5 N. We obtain 5.76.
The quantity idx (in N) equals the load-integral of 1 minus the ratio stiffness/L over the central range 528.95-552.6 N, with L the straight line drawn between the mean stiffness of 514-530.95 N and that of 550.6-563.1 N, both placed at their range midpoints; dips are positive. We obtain -3.0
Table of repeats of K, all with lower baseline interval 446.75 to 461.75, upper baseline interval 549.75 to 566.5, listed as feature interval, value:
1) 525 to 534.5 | -4.1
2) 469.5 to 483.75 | -4.6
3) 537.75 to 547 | -4.0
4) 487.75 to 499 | -4.2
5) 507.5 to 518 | -4.8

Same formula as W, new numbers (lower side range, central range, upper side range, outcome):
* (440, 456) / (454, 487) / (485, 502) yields -3.1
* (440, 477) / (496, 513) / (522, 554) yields -2.0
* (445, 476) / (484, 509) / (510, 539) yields -1.6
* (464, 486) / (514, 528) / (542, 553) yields -1.3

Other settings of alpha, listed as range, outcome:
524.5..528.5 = 5.79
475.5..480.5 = 5.22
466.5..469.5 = 6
